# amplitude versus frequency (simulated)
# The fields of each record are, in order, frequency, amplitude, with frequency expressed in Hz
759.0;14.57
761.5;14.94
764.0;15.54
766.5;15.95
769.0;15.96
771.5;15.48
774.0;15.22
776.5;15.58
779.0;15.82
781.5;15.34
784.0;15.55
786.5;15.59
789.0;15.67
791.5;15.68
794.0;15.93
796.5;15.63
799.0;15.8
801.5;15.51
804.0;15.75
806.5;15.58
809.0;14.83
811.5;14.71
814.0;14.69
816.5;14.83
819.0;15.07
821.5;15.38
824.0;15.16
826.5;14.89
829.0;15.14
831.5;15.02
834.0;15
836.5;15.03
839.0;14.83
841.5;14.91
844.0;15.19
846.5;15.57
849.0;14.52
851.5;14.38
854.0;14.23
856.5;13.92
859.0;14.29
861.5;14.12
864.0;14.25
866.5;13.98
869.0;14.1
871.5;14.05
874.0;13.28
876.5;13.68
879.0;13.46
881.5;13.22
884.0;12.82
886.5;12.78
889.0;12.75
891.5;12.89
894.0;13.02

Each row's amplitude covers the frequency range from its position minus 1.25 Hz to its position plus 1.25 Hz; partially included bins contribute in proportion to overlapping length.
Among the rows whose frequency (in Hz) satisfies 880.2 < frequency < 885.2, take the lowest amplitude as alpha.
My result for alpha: 12.82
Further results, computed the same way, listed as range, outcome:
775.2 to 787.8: 15.34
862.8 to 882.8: 13.22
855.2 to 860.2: 13.92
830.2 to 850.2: 14.52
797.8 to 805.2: 15.51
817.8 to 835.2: 14.89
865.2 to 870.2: 13.98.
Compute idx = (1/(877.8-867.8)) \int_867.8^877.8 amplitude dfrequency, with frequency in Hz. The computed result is 13.8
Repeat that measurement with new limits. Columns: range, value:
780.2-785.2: 15.4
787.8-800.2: 15.7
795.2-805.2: 15.7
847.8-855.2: 14.4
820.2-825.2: 15.3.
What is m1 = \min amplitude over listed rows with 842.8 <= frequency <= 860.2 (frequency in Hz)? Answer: 13.92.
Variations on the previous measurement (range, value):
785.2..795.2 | 15.59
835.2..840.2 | 14.83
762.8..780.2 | 15.22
